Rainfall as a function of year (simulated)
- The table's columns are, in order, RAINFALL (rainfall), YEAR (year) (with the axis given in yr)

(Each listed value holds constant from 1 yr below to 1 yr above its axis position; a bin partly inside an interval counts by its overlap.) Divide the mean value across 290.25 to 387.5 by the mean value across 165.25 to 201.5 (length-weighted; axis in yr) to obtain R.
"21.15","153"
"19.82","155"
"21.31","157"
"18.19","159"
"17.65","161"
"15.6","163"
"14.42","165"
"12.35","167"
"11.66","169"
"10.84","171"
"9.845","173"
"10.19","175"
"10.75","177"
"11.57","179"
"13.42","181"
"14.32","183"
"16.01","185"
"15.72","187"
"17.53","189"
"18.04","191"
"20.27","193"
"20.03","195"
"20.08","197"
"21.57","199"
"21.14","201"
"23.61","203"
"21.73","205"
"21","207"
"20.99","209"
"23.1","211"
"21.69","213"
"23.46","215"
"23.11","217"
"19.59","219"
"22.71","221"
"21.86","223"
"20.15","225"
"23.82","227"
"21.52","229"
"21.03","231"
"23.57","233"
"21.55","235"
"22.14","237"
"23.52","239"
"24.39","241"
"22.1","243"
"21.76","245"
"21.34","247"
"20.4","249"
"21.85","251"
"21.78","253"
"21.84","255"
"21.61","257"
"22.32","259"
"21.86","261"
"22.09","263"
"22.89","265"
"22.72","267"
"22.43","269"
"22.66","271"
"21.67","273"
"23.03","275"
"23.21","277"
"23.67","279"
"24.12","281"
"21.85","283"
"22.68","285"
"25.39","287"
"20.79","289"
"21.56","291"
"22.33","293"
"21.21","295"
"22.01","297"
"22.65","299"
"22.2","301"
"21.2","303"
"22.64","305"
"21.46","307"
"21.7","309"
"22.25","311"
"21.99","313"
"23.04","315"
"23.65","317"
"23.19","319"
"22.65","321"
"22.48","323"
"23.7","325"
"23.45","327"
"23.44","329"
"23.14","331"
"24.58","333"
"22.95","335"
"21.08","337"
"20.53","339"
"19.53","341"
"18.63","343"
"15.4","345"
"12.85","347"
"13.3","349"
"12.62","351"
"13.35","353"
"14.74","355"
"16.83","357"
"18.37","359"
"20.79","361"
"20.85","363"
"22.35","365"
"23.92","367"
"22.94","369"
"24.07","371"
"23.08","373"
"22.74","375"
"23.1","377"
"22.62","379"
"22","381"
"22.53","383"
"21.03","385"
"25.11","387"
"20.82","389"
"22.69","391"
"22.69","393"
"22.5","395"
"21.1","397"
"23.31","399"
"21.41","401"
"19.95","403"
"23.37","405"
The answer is 1.39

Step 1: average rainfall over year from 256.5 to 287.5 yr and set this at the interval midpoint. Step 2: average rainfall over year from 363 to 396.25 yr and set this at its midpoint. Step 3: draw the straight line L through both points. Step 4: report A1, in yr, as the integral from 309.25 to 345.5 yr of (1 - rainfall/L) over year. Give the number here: 1.0 yr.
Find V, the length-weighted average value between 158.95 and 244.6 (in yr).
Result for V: 18.8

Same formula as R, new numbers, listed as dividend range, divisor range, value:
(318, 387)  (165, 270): 1.05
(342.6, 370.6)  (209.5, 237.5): 0.80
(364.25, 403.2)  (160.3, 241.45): 1.21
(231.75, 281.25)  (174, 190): 1.64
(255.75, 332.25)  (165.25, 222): 1.28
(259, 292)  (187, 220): 1.08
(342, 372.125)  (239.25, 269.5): 0.82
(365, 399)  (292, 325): 1.02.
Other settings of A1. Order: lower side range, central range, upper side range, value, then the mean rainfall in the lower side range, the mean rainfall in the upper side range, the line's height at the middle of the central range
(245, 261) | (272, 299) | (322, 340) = -0.6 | 21.6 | 22.8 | 22.1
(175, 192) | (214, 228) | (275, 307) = -4.0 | 14.4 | 22.5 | 17.2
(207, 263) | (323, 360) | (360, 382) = 5.9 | 22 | 22.6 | 22.5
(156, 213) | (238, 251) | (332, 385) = -3.1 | 17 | 19.9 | 18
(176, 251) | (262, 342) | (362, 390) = -3.4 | 20.3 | 22.7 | 21.6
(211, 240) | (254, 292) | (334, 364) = -4.1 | 22.2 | 17.5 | 20.3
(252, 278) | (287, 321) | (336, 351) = -4.5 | 22.3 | 17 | 19.7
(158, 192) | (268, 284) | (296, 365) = -4.1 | 14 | 20.4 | 18.2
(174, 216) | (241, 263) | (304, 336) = -1.5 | 18.4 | 22.9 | 20.4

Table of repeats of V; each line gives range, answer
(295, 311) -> 21.9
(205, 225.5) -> 21.8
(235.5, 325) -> 22.4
